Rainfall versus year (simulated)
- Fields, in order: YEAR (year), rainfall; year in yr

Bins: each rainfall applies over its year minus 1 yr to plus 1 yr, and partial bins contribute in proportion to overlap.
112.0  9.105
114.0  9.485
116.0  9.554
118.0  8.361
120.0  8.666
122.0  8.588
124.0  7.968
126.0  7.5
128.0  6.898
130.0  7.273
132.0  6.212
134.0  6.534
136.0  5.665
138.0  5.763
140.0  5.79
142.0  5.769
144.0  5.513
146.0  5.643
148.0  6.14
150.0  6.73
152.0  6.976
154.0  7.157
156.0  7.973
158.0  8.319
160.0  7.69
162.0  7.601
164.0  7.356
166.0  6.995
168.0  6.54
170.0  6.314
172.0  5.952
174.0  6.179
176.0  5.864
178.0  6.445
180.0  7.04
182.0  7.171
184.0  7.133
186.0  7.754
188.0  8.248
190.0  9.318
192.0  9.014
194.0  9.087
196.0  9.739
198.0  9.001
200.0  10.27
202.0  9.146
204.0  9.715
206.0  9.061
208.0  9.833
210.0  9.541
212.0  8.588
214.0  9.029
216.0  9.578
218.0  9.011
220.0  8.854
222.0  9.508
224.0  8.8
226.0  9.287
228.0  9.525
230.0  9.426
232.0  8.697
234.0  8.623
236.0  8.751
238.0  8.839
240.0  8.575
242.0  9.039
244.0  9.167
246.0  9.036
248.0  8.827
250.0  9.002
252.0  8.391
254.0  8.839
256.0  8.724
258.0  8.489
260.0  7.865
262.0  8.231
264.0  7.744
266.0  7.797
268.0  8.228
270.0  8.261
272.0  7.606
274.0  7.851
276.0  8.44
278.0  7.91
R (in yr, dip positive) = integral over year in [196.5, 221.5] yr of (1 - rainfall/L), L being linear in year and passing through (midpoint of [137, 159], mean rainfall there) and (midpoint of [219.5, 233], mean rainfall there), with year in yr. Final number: -2.2 yr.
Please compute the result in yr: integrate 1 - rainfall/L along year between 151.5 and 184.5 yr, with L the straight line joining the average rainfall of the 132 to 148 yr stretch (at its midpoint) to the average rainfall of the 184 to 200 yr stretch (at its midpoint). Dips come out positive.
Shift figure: 1.9 yr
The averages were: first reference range 5.86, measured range 6.98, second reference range 8.86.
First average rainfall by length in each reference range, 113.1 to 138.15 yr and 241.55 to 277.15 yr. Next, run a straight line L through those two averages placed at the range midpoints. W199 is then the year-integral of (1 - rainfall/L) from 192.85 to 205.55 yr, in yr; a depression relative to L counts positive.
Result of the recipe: -2.2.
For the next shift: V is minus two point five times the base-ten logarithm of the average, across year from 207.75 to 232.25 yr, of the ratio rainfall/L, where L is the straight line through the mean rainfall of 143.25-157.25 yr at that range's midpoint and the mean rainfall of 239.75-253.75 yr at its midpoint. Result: -0.118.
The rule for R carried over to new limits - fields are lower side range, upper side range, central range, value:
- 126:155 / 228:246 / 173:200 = -1.2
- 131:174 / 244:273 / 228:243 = -1.7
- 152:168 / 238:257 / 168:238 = -2.7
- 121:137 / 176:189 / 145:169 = 0.1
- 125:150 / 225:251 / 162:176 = 1.0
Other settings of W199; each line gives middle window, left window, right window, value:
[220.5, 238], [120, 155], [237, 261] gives -1.46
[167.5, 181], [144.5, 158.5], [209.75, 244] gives 2.17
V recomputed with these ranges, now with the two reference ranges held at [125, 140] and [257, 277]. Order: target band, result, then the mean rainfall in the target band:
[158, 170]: -0.060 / 7.25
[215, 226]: -0.215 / 9.16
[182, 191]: -0.127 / 8.01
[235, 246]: -0.149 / 8.89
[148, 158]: -0.074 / 7.21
